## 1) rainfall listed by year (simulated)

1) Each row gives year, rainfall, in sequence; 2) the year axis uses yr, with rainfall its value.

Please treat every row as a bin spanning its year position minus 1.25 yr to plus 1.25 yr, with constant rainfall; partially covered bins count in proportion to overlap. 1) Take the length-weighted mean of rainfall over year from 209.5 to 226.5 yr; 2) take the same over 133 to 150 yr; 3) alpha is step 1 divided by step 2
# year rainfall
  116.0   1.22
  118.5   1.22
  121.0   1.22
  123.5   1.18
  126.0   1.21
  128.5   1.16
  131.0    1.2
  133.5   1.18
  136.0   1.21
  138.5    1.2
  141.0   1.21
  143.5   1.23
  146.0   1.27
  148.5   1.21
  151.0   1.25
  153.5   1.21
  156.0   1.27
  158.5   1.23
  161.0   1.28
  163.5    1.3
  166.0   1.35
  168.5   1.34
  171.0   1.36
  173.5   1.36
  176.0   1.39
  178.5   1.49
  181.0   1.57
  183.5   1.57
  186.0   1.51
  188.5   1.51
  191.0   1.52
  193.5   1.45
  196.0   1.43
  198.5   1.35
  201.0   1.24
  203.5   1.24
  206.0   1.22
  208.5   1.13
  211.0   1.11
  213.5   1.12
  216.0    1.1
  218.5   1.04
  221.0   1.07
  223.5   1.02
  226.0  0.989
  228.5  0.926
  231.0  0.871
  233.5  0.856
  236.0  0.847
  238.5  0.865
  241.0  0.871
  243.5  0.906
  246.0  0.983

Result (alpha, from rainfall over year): 0.9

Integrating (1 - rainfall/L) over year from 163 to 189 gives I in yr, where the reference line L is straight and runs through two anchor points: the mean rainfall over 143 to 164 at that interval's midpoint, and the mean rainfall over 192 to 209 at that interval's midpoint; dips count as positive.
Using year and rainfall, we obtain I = -3.2 yr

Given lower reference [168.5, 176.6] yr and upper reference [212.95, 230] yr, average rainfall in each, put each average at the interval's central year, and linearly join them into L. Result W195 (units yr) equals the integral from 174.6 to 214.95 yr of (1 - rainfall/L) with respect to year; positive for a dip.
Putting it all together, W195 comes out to -4.9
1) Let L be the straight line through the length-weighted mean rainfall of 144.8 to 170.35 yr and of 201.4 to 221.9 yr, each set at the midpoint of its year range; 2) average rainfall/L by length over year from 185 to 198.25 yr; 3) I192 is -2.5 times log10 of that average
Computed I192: -0.24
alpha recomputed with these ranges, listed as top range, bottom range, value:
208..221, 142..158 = 0.88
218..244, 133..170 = 0.74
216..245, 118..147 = 0.78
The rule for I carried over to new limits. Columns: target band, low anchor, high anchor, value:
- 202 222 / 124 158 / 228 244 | -3.54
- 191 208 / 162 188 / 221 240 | -1.74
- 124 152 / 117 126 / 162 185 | 1.37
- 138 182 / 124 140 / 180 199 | 1.09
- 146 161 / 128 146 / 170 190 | 0.76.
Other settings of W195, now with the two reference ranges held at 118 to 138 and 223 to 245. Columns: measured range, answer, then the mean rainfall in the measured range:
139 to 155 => -1.2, 1.23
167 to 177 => -2.7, 1.36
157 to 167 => -1.7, 1.29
